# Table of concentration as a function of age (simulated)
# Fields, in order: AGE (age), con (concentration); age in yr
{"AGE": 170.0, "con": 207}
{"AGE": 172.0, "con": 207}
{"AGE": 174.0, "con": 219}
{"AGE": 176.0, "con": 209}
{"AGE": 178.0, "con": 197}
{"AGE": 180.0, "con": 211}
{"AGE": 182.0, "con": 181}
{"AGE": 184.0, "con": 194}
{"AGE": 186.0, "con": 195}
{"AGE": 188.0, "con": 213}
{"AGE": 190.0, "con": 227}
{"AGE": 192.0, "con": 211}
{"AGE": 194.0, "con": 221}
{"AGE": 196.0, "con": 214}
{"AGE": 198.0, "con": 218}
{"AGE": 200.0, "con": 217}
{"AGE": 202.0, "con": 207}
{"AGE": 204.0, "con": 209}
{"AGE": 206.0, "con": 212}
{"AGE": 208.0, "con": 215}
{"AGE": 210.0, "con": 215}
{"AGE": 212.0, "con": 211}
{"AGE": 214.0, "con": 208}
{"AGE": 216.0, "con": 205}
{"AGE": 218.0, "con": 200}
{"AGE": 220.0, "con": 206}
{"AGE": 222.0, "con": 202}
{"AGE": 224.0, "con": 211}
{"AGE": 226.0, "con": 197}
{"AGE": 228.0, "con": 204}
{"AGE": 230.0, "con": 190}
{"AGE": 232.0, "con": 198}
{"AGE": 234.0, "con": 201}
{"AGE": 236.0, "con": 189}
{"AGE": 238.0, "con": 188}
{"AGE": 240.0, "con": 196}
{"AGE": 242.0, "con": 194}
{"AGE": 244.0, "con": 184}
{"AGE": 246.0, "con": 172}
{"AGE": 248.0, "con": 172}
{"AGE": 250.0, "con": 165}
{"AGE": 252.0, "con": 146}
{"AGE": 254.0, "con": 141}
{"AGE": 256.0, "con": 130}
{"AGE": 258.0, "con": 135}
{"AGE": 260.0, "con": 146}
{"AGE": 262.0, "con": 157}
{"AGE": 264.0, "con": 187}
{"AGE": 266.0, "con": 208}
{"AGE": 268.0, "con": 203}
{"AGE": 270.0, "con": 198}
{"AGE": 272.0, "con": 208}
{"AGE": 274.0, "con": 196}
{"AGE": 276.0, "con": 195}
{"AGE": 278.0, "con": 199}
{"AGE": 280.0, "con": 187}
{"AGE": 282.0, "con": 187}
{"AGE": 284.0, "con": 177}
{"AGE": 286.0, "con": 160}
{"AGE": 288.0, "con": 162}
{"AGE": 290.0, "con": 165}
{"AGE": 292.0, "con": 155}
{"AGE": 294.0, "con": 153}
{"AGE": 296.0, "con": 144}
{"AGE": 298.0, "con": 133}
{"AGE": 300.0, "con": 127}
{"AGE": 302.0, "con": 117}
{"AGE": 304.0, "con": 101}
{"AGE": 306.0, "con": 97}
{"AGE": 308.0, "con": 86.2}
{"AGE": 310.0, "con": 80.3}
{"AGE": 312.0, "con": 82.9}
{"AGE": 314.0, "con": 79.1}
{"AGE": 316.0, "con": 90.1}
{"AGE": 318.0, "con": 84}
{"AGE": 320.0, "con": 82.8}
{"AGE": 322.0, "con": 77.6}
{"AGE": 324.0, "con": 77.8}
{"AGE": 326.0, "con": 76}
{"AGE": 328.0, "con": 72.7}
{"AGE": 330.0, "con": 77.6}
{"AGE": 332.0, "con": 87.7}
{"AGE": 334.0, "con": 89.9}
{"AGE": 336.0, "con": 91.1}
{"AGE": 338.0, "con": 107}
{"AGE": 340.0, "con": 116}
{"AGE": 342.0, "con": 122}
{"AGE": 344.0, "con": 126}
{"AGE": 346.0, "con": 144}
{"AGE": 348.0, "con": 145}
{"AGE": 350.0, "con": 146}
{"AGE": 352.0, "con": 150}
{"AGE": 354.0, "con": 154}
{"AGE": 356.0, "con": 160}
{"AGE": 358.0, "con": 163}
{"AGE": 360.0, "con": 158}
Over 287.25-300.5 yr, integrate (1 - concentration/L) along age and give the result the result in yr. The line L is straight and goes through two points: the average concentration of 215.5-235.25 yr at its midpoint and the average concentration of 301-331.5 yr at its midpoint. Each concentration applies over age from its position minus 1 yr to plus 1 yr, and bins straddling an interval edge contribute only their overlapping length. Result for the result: -4.0 yr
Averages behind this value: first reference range 201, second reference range 85.5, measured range 149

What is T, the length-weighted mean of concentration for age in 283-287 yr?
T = 168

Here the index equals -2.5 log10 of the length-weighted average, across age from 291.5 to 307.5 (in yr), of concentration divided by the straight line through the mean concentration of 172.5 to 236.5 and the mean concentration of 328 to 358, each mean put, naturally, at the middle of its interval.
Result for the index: 0.18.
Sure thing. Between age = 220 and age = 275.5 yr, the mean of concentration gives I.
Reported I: 183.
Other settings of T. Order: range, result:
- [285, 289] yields 161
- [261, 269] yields 189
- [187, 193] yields 217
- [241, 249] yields 180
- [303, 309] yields 94.7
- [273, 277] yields 196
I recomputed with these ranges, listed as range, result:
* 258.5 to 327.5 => 140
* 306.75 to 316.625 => 83.8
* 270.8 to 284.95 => 193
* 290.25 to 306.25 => 132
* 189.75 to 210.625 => 215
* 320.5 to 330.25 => 76.6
